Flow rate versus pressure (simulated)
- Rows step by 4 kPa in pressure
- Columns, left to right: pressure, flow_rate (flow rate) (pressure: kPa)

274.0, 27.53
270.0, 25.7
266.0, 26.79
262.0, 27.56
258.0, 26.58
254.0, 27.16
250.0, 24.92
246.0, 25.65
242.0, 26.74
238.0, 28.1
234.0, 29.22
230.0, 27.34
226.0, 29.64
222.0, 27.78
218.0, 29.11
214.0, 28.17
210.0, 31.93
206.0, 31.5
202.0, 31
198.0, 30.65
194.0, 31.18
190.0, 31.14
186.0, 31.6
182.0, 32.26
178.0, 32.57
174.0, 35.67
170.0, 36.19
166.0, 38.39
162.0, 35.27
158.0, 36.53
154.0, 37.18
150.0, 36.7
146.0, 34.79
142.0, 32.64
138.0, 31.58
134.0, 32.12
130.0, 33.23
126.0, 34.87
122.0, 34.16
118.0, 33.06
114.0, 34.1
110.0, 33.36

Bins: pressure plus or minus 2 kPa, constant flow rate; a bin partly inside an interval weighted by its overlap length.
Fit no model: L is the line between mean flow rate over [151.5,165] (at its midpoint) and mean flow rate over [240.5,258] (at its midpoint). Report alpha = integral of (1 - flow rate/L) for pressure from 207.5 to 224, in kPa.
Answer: 0.4 kPa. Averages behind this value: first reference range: 36.5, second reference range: 26.2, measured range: 29.3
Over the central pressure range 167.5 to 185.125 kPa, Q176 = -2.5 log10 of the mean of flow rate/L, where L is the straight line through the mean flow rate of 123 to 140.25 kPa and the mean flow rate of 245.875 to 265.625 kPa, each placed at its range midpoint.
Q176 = -0.12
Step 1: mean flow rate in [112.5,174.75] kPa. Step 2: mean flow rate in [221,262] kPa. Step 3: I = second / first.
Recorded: 0.79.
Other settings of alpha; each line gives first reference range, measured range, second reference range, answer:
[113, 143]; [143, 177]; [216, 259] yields -4.95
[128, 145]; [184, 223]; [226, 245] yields -1.40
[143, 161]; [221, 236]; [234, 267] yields 0.18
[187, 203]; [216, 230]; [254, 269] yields 0.32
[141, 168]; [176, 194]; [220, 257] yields 0.59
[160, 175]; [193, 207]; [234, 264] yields 0.67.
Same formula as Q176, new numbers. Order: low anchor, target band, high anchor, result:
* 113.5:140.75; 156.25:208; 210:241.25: -0.09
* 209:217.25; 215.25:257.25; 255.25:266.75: 0.03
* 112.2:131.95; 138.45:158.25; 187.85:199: -0.08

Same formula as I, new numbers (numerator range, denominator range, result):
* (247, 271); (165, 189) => 0.77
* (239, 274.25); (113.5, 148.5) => 0.79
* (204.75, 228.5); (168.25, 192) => 0.89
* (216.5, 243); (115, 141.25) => 0.85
